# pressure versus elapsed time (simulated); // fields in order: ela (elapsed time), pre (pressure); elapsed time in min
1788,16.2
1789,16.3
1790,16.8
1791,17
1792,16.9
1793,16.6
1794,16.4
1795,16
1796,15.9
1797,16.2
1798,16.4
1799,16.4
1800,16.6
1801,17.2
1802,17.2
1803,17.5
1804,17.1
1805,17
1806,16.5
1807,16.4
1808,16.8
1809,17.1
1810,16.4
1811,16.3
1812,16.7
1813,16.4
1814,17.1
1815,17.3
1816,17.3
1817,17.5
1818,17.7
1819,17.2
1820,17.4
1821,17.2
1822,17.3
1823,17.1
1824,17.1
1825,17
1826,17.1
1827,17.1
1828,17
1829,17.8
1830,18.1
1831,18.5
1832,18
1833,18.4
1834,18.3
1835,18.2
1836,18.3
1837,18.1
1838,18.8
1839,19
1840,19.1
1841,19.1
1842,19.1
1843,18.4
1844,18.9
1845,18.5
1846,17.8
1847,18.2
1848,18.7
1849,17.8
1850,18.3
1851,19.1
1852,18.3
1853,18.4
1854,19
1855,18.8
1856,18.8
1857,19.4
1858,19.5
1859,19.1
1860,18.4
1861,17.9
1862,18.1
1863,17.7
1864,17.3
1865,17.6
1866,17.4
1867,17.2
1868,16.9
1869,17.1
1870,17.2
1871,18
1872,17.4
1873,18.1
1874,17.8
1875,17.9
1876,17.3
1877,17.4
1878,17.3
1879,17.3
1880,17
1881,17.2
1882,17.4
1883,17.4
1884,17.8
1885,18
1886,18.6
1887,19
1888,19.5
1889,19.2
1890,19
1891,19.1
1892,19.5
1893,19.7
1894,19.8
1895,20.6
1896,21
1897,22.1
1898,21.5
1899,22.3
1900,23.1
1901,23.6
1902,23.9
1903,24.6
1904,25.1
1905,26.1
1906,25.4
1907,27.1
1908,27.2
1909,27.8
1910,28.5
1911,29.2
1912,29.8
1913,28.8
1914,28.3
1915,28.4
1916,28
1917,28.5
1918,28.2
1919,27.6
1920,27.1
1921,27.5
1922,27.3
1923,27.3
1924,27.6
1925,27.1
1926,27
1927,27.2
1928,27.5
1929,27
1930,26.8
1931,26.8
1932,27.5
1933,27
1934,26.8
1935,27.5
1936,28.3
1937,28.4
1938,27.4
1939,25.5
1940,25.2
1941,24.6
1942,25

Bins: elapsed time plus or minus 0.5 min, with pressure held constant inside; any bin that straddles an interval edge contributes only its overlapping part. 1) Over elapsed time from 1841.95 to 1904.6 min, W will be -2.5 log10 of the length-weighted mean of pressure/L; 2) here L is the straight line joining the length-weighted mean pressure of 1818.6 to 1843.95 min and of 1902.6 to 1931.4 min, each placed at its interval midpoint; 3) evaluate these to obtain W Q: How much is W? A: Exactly 0.188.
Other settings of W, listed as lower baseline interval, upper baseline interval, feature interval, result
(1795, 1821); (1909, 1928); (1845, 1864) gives 0.16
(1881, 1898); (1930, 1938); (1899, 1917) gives -0.18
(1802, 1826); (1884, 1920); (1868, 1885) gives 0.25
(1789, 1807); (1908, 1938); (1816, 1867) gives 0.13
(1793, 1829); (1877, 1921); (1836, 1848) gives 0.02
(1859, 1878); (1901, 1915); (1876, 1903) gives 0.16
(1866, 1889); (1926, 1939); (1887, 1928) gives -0.09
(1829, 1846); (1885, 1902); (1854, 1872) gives 0.08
